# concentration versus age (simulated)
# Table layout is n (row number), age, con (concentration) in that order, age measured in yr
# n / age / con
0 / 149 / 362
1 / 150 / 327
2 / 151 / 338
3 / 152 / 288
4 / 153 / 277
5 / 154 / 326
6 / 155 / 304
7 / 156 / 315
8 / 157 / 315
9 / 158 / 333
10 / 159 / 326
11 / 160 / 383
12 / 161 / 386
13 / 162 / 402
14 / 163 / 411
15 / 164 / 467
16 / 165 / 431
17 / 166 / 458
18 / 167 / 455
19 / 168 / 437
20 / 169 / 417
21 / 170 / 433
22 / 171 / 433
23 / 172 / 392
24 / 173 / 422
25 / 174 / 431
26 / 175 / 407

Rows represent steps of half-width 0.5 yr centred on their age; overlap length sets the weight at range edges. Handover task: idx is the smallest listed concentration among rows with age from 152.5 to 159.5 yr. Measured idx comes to 277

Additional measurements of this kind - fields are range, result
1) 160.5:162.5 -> 386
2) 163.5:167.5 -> 431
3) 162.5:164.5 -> 411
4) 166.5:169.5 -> 417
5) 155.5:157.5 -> 315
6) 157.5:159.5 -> 326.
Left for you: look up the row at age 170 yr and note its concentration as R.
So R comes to 433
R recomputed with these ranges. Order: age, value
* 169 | 417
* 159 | 326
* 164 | 467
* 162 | 402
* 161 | 386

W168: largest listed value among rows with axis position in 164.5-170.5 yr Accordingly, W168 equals 458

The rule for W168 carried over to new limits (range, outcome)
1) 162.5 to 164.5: 467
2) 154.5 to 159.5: 333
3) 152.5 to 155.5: 326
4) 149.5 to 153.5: 338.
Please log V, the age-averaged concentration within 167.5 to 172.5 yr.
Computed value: 422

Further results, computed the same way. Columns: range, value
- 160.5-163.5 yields 400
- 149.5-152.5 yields 318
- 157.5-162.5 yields 366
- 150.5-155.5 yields 307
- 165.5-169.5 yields 442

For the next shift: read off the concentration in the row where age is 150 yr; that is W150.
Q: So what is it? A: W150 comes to 327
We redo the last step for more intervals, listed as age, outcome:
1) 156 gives 315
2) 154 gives 326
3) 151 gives 338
